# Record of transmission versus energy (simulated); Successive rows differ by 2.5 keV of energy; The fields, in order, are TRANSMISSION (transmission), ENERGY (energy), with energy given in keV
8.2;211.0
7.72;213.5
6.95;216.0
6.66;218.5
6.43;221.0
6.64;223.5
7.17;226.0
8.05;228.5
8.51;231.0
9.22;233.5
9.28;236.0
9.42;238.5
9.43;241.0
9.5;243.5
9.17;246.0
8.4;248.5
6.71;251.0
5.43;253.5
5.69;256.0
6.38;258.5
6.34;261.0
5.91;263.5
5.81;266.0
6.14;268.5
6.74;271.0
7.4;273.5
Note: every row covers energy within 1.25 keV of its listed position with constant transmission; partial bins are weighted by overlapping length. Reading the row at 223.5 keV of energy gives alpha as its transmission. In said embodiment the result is 6.64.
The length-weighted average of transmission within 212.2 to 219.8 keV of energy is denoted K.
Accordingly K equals 7.11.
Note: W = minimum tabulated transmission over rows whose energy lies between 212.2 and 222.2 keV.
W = 6.43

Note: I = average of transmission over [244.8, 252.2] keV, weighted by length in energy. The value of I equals 8.1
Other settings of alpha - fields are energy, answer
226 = 7.17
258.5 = 6.38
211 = 8.2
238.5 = 9.42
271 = 6.74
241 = 9.43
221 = 6.43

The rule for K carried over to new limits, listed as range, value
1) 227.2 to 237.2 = 8.75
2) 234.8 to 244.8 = 9.41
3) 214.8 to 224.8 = 6.67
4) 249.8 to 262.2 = 6.11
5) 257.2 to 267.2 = 6.11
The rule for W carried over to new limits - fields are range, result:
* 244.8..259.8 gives 5.43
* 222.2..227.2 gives 6.64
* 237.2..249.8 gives 8.4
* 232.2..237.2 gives 9.22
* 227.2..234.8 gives 8.05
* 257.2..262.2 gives 6.34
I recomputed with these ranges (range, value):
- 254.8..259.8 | 6.04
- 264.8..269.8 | 5.98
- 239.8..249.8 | 9.11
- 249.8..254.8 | 6.06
